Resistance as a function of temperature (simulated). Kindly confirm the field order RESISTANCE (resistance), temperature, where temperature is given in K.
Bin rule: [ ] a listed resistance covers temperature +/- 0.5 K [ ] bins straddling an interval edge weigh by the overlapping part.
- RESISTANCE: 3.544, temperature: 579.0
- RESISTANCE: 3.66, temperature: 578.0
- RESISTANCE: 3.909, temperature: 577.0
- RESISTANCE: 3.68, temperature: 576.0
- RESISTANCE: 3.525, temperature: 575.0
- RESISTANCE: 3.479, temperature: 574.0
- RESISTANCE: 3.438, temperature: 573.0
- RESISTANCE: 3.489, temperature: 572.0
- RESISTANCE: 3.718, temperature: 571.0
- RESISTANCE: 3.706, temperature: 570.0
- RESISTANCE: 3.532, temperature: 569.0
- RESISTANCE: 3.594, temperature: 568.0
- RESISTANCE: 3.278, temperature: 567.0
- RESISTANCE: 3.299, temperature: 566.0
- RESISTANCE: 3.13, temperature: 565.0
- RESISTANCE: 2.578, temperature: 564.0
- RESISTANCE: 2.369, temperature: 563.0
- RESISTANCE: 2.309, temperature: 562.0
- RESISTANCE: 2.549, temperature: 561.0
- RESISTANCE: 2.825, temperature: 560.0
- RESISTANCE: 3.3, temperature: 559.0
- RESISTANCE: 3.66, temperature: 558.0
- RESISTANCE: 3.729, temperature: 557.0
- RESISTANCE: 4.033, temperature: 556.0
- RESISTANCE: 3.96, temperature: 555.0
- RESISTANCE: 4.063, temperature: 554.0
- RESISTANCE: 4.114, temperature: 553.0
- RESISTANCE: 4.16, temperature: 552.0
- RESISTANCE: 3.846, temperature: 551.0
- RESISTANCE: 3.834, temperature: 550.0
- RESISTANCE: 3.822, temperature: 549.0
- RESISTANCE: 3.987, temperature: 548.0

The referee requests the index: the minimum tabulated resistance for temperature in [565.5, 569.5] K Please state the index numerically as 3.278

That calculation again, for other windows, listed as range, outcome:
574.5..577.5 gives 3.525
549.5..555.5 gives 3.834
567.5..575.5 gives 3.438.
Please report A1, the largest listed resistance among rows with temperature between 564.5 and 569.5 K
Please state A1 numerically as 3.594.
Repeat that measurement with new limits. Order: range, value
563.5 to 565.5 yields 3.13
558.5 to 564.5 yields 3.3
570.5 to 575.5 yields 3.718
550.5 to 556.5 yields 4.16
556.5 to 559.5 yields 3.729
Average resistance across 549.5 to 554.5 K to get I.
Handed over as 4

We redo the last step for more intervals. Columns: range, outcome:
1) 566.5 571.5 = 3.57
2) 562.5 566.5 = 2.84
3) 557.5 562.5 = 2.93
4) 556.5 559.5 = 3.56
